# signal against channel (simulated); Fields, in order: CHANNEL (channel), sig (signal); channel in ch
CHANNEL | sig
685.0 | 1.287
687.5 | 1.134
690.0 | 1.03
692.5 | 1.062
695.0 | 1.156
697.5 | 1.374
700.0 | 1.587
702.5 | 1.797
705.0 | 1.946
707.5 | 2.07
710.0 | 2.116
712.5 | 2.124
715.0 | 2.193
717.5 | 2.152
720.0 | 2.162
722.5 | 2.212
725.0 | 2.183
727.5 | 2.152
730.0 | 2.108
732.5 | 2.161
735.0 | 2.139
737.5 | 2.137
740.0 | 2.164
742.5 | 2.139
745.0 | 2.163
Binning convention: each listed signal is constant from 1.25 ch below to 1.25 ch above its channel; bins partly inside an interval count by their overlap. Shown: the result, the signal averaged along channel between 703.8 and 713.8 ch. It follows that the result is 2.07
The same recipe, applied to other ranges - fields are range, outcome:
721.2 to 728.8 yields 2.18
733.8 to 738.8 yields 2.14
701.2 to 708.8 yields 1.94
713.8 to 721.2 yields 2.17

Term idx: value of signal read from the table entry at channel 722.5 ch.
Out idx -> 2.212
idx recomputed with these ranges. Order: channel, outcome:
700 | 1.587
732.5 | 2.161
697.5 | 1.374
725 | 2.183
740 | 2.164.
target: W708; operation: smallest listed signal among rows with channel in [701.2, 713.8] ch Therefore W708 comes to 1.797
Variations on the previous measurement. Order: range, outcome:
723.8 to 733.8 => 2.108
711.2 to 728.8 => 2.124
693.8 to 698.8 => 1.156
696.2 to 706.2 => 1.374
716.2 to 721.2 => 2.152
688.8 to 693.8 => 1.03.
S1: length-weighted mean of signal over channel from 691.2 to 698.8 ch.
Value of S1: 1.2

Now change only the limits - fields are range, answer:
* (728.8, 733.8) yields 2.13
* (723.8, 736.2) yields 2.15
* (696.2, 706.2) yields 1.67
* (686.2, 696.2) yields 1.1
